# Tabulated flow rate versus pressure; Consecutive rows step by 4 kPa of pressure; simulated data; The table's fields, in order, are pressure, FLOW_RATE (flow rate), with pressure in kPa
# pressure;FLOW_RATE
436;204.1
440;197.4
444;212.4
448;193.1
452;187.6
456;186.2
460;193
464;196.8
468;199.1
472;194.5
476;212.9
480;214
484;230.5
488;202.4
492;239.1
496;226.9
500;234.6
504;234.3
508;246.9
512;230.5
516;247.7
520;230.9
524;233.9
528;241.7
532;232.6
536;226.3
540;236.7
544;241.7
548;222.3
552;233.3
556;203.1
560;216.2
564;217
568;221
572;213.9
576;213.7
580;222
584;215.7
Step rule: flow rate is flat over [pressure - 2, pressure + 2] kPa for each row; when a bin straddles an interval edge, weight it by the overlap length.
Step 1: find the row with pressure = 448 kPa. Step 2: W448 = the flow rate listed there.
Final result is 193.1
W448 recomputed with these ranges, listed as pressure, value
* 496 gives 226.9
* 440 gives 197.4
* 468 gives 199.1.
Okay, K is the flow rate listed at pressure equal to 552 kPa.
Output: 233.3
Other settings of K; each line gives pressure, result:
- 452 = 187.6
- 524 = 233.9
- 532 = 232.6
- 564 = 217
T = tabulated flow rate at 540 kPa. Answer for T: 236.7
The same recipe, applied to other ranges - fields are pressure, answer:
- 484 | 230.5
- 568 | 221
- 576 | 213.7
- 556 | 203.1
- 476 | 212.9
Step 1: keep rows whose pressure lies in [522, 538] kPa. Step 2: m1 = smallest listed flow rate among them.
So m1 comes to 226.3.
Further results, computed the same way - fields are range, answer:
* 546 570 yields 203.1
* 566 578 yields 213.7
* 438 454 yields 187.6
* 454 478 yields 186.2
